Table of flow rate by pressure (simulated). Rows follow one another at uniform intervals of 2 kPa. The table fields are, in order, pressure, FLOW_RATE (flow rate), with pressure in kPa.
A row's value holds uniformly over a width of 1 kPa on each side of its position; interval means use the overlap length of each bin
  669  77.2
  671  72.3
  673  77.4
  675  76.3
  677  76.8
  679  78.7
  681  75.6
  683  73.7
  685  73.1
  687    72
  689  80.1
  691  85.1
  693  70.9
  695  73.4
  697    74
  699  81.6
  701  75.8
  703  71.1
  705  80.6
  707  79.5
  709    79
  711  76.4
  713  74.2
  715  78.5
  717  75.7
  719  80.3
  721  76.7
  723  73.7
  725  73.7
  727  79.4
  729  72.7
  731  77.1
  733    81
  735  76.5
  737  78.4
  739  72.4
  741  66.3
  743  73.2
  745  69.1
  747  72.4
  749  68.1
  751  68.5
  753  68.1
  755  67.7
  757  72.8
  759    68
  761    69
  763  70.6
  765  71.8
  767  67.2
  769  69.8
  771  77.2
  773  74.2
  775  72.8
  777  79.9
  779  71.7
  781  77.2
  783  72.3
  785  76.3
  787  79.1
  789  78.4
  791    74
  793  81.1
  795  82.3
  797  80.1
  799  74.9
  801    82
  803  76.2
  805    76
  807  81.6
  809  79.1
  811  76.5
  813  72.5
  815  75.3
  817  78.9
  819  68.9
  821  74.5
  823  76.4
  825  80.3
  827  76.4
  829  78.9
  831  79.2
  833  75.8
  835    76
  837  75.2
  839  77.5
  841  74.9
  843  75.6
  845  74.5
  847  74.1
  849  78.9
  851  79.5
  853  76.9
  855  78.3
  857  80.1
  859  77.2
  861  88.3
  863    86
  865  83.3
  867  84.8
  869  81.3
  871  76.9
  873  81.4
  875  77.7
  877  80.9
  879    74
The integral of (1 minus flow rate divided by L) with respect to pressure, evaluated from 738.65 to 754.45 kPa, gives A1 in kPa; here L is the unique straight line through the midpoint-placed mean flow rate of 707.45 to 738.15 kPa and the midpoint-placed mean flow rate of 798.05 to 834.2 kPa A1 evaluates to 1.5 kPa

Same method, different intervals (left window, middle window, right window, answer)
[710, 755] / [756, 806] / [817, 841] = 0.1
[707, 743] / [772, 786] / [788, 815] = 0.4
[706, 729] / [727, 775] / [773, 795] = 2.9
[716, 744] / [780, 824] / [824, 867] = 0.2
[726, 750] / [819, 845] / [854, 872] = 1.1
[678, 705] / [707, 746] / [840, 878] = 0.6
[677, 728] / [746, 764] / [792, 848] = 1.7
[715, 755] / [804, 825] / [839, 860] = 0.0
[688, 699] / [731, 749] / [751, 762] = -0.6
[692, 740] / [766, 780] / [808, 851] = 0.6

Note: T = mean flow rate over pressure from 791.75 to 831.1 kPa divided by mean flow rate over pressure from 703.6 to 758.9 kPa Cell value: 1.04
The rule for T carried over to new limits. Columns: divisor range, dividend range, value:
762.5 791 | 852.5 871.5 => 1.10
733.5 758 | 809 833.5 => 1.07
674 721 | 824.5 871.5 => 1.03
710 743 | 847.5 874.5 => 1.07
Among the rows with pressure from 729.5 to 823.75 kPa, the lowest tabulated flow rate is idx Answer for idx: 66.3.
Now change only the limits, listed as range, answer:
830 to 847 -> 74.1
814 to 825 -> 68.9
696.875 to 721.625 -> 71.1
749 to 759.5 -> 67.7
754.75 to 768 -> 67.2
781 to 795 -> 72.3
